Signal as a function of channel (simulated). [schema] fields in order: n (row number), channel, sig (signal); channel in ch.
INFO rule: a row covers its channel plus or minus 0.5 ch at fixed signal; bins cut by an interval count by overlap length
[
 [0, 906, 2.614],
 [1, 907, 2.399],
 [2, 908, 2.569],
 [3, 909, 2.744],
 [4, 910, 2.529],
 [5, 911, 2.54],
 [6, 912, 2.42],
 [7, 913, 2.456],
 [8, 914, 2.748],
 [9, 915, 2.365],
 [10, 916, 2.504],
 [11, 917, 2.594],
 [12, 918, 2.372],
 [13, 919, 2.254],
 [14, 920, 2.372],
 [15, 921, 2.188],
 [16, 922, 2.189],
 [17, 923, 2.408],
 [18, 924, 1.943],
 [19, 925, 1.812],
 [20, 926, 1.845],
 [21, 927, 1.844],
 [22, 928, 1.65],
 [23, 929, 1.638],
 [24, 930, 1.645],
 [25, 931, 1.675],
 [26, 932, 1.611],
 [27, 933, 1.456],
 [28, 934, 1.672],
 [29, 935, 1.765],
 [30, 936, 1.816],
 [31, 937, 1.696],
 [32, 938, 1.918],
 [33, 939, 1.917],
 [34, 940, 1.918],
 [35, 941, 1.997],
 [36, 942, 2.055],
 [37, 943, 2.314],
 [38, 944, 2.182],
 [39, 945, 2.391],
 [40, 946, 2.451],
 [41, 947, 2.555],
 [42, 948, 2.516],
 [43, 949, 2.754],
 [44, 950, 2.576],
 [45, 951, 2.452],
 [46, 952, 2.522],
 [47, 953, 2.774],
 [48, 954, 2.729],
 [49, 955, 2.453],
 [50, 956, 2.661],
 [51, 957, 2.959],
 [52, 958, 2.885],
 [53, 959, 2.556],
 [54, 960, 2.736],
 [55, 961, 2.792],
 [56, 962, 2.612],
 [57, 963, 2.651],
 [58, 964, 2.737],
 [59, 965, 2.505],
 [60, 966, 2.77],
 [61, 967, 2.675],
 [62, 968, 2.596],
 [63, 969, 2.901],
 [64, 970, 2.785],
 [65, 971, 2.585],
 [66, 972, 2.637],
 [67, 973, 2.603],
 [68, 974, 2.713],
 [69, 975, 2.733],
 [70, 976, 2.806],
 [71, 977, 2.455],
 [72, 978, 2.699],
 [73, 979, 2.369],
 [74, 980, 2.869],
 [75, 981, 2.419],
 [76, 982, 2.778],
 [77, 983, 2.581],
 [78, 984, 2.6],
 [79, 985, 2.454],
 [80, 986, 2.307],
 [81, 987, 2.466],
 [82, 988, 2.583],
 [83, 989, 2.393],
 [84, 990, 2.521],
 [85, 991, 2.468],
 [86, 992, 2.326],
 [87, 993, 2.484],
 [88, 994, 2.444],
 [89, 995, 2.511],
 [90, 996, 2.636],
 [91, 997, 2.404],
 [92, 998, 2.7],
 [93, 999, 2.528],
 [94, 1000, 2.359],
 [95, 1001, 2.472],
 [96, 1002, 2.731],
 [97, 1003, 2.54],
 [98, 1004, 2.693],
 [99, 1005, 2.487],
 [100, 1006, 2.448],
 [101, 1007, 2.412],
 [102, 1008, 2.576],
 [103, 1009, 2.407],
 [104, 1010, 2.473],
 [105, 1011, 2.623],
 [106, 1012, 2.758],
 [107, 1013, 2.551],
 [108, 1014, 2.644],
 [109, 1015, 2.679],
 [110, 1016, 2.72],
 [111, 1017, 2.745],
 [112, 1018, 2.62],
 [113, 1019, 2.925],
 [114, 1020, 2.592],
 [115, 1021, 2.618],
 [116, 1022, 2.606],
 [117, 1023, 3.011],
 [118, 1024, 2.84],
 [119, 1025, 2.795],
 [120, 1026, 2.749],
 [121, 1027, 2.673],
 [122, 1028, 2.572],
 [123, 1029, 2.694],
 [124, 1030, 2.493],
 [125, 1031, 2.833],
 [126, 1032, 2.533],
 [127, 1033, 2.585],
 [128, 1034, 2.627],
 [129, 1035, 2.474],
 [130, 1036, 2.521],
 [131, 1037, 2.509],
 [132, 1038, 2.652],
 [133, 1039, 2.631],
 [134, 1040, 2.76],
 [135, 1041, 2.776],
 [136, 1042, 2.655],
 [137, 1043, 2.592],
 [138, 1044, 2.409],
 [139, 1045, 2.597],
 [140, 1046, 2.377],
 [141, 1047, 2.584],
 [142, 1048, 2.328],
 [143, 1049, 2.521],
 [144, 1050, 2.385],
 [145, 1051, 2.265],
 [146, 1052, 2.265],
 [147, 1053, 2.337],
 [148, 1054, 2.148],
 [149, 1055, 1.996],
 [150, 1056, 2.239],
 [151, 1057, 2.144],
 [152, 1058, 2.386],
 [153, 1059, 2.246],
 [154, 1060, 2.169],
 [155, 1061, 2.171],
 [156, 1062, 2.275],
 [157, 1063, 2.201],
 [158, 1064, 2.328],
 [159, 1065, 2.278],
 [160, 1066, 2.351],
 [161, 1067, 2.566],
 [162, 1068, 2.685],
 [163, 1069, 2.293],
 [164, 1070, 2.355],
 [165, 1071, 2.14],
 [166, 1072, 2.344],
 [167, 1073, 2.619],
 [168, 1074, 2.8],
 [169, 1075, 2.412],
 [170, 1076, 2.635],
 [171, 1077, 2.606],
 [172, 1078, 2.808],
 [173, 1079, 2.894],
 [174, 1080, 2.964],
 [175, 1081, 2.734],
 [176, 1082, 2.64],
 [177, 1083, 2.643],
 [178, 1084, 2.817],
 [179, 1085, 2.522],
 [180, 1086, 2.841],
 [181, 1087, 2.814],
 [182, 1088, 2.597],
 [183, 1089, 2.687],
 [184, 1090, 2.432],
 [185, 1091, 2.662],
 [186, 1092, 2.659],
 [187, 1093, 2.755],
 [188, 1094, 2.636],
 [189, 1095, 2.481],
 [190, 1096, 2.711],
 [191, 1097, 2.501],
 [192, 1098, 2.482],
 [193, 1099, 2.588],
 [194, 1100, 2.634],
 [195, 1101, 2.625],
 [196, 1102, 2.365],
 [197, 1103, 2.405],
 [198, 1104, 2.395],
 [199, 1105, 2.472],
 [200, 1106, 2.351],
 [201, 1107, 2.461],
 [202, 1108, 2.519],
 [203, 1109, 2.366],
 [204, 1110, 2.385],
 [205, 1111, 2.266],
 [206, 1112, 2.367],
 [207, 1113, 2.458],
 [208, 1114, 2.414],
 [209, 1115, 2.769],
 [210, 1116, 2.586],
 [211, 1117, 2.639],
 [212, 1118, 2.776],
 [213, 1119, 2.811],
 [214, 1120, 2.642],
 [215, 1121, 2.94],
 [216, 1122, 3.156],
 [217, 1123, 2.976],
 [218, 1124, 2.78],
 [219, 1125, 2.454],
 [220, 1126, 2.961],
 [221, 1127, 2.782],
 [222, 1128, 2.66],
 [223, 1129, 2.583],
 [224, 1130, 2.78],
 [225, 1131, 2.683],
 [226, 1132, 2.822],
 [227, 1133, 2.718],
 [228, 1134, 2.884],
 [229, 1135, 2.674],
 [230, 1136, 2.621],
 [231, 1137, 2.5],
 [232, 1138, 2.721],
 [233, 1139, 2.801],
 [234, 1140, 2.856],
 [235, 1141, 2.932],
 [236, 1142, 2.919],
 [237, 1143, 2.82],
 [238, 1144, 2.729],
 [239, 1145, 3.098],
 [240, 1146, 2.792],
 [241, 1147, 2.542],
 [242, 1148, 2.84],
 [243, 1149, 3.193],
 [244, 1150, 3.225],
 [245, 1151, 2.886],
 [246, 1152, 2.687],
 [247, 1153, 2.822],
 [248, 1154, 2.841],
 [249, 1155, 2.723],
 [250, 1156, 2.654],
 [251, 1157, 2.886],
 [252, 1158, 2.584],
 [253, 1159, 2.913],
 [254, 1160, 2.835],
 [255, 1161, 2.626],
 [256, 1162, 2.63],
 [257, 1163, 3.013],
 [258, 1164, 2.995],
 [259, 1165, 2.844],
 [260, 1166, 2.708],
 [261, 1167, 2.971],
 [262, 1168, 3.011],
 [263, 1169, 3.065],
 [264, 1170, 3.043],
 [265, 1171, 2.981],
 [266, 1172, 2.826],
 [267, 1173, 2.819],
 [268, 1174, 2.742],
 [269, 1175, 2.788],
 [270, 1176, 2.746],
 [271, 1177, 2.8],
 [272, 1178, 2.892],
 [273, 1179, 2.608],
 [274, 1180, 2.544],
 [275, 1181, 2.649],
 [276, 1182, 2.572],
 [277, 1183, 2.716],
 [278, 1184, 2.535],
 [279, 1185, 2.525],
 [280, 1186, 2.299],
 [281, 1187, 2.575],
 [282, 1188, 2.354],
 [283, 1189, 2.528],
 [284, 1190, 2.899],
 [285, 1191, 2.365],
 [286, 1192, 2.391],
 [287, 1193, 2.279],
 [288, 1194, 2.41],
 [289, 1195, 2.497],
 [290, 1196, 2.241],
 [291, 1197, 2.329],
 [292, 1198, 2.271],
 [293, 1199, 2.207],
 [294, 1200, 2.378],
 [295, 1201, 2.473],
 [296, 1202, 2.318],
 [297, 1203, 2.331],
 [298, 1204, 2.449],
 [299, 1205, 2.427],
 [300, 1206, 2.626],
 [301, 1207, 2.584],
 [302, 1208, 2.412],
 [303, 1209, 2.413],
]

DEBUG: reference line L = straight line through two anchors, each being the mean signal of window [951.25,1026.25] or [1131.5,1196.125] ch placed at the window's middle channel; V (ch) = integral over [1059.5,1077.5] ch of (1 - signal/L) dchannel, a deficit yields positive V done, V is 1.8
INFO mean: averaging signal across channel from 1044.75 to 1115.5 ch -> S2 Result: 2.48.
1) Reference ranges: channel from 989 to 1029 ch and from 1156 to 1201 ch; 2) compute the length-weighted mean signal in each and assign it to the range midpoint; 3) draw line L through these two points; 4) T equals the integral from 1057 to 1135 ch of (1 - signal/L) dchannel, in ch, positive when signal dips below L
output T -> 1.5 ch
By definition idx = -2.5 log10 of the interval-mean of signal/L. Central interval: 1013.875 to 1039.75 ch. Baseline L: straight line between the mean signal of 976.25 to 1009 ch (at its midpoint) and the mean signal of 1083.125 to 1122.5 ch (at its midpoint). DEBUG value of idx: -0.052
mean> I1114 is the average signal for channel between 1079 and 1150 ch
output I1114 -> 2.68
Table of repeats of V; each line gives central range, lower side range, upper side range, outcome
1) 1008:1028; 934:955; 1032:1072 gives -2.7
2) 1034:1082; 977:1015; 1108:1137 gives 2.6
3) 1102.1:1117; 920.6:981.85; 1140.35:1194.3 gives 1.1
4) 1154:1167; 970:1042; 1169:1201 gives -1.1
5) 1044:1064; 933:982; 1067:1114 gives 1.9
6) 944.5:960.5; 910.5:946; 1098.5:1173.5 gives -3.6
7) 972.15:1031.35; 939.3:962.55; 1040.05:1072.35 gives -3.8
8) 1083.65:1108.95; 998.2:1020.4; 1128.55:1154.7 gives 1.5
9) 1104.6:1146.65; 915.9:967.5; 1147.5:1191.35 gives -0.2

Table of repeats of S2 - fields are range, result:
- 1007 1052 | 2.61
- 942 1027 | 2.6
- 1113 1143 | 2.75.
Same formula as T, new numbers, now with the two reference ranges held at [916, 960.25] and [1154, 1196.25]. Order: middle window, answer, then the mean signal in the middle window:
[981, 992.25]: -1.0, 2.5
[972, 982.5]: -1.7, 2.64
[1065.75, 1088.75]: -1.1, 2.62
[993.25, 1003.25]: -0.9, 2.53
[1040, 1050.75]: -0.5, 2.53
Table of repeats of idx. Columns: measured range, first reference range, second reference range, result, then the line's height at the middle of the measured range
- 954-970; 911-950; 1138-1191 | -0.22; 2.2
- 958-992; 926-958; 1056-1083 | -0.17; 2.23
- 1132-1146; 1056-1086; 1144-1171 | 0.00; 2.78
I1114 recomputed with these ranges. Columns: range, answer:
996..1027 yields 2.62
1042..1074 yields 2.35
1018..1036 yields 2.68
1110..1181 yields 2.78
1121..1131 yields 2.79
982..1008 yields 2.51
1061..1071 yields 2.35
